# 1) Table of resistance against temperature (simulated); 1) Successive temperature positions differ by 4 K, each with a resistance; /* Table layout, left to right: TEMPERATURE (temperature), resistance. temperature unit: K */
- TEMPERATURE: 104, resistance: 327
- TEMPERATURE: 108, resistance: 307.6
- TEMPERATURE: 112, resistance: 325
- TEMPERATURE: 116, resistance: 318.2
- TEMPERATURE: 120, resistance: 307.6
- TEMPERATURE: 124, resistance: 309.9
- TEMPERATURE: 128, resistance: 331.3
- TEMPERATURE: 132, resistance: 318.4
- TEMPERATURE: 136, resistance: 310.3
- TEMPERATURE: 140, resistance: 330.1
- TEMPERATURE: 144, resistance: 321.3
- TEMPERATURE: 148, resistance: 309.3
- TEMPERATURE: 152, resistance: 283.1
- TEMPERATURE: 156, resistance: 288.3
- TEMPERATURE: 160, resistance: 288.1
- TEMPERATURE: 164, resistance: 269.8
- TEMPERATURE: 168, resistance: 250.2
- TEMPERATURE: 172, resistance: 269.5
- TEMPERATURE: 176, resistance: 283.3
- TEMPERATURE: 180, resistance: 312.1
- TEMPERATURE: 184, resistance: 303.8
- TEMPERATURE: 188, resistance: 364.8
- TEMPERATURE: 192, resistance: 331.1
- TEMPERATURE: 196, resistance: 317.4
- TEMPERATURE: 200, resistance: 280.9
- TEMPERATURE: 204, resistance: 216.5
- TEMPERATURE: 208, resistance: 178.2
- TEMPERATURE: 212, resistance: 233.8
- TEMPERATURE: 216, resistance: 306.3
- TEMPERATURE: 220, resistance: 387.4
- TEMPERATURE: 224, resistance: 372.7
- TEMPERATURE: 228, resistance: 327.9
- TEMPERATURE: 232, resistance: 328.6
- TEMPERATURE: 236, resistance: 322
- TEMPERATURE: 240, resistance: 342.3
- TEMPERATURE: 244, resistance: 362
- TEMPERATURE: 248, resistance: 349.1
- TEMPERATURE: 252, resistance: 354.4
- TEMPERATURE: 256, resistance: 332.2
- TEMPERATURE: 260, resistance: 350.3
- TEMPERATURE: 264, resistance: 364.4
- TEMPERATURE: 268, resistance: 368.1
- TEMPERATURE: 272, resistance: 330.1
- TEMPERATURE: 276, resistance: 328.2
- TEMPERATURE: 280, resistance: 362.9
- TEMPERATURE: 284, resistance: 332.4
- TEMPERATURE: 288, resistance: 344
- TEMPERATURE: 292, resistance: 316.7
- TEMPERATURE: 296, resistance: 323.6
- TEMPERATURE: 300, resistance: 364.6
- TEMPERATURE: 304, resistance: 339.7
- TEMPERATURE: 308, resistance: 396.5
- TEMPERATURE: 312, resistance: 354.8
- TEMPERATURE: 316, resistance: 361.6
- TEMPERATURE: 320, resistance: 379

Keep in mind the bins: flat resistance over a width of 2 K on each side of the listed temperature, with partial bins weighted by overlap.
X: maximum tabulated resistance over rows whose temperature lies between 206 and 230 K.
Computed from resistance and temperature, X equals 387.4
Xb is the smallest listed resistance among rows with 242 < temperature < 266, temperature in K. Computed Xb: 332.2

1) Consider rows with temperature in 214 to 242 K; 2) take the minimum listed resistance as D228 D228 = 306.3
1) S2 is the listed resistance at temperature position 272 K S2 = 330.1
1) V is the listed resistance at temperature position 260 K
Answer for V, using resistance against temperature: 350.3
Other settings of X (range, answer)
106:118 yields 325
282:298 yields 344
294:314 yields 396.5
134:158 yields 330.1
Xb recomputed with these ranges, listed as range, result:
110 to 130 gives 307.6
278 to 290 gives 332.4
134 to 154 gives 283.1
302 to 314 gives 339.7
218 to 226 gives 372.7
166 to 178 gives 250.2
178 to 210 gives 178.2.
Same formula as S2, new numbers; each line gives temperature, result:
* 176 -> 283.3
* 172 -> 269.5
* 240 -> 342.3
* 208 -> 178.2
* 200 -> 280.9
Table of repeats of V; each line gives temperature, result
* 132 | 318.4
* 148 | 309.3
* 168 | 250.2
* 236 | 322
